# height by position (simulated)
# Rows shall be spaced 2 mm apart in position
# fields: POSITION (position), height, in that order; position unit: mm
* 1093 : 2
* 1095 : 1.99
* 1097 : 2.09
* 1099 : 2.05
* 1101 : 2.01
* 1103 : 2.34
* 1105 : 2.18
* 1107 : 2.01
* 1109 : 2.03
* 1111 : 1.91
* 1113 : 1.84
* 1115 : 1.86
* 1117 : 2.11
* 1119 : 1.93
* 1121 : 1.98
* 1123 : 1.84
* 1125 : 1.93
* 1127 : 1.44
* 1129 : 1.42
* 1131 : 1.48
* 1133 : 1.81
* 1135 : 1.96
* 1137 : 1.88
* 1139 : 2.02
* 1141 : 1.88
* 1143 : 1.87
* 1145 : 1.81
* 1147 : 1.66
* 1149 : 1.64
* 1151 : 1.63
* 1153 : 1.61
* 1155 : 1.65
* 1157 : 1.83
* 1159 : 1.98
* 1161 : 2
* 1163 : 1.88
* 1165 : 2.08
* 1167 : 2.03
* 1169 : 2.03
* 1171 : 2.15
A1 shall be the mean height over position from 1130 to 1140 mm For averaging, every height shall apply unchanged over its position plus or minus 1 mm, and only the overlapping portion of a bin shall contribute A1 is 1.83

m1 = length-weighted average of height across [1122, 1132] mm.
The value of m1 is 1.62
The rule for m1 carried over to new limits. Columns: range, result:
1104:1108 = 2.09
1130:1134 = 1.65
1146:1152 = 1.64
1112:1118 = 1.94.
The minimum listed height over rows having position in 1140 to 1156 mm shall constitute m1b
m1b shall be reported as 1.61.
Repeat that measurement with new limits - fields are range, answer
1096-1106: 2.01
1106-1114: 1.84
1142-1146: 1.81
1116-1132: 1.42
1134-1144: 1.87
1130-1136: 1.48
